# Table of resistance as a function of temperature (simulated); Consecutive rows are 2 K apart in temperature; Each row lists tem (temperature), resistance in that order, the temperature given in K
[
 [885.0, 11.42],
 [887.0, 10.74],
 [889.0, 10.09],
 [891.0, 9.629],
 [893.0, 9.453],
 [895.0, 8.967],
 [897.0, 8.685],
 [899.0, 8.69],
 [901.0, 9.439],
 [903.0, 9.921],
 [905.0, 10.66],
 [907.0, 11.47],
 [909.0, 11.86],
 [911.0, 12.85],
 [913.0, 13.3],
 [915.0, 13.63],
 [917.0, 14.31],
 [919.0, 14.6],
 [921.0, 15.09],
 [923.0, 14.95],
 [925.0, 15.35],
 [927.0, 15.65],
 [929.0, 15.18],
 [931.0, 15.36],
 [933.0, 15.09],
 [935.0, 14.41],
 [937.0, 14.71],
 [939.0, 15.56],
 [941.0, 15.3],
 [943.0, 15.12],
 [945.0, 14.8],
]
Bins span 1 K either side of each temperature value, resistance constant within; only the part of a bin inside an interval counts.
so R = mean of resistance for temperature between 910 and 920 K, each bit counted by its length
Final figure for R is 13.7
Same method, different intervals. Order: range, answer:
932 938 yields 14.7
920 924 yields 15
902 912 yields 11.4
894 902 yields 8.95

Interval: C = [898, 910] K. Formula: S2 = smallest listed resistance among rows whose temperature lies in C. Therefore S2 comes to 8.69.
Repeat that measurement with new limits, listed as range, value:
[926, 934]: 15.09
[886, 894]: 9.453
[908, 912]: 11.86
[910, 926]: 12.85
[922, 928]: 14.95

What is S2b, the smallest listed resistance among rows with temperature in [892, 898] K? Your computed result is 8.685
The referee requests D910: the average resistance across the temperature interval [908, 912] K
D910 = 12.4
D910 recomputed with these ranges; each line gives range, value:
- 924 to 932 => 15.4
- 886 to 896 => 9.78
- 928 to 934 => 15.2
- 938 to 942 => 15.4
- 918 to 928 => 15.1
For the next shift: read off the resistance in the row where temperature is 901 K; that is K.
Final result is 9.439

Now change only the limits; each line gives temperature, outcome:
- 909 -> 11.86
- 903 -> 9.921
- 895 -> 8.967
